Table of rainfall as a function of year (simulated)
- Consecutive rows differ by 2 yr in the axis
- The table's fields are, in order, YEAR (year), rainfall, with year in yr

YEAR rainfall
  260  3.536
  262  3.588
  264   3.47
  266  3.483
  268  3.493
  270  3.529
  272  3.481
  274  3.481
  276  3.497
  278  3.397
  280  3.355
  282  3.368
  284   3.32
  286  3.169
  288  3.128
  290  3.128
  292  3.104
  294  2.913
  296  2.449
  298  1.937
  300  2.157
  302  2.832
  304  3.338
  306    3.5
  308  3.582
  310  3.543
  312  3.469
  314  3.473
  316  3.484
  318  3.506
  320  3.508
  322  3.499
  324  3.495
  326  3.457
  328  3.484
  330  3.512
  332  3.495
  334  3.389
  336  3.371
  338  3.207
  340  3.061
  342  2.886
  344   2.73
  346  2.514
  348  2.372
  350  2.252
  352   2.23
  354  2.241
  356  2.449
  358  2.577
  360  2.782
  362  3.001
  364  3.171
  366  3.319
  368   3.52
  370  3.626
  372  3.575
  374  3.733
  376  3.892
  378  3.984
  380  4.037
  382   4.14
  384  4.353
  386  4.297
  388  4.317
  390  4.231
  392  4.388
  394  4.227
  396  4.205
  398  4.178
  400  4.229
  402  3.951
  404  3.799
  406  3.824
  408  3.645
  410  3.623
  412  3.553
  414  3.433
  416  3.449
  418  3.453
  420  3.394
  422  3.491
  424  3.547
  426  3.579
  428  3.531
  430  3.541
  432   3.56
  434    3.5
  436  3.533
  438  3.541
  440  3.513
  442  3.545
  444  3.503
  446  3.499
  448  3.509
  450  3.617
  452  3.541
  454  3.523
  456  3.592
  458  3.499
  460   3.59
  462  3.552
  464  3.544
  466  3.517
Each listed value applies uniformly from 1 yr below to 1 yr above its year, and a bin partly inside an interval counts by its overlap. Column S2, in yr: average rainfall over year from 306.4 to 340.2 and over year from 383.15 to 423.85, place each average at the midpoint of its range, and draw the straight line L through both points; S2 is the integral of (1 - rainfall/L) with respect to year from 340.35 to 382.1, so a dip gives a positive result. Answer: 6.8 yr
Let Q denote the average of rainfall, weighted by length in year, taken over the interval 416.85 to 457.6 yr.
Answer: 3.52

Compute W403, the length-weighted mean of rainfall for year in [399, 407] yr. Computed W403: 3.95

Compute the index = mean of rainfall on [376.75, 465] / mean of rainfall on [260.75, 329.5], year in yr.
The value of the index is 1.14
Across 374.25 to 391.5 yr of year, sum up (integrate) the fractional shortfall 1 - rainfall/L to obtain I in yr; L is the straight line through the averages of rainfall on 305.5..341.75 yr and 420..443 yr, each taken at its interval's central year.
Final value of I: -3.3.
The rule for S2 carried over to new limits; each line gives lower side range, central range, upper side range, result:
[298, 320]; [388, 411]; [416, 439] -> -3.96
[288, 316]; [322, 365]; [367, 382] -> 6.30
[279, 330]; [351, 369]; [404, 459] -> 2.95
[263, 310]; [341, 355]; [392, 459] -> 3.84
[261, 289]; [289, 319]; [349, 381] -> 2.07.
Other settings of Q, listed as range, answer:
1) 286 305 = 2.8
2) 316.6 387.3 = 3.28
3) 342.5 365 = 2.58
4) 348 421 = 3.57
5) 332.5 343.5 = 3.18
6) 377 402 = 4.2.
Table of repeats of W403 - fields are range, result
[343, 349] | 2.54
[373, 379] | 3.87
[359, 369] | 3.16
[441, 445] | 3.52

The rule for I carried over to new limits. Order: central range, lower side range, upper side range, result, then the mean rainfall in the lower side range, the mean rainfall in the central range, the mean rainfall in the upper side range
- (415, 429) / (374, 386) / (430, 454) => 0.81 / 4.07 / 3.49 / 3.53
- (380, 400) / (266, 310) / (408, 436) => -4.74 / 3.17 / 4.25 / 3.52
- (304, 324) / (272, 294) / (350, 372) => -2.35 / 3.29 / 3.5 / 2.89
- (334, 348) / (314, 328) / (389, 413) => 2.56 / 3.49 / 2.95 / 3.99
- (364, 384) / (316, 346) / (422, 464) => -2.13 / 3.31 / 3.76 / 3.54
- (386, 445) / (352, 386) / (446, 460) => -4.56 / 3.39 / 3.74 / 3.55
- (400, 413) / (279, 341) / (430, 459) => -1.21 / 3.23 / 3.77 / 3.53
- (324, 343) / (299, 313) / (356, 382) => -0.17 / 3.2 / 3.33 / 3.42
